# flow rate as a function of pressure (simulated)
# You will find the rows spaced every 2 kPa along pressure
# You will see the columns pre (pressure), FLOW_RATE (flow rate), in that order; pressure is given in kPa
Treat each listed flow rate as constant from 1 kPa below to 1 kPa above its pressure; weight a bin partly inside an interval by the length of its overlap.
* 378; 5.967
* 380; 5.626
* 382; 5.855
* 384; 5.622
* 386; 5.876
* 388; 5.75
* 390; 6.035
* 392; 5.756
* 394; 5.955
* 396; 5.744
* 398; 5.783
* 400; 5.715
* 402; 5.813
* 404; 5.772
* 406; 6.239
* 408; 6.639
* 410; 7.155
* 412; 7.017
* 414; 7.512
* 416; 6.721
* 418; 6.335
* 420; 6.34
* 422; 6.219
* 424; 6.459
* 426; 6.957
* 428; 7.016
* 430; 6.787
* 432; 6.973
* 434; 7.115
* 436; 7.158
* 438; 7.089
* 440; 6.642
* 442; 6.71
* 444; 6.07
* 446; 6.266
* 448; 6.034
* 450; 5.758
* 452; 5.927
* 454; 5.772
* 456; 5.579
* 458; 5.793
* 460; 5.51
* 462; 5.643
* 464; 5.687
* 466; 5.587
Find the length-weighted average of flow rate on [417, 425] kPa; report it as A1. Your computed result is 6.34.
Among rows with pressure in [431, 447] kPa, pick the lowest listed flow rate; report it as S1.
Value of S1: 6.07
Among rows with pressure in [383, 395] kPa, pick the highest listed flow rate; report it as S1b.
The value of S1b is 6.035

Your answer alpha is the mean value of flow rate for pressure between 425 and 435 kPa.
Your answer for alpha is 6.97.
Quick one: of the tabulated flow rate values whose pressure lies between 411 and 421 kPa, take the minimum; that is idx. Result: 6.335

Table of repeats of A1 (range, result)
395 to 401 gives 5.75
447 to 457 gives 5.81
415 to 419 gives 6.53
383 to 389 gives 5.75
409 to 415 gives 7.23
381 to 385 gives 5.74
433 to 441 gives 7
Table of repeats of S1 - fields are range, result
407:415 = 6.639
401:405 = 5.772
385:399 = 5.744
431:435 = 6.973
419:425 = 6.219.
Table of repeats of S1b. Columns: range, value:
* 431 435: 7.115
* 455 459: 5.793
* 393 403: 5.955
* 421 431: 7.016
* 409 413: 7.155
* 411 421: 7.512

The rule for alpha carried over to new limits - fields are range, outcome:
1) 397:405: 5.77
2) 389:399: 5.85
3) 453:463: 5.66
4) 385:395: 5.87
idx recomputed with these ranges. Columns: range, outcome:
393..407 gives 5.715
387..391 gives 5.75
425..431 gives 6.787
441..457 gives 5.579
